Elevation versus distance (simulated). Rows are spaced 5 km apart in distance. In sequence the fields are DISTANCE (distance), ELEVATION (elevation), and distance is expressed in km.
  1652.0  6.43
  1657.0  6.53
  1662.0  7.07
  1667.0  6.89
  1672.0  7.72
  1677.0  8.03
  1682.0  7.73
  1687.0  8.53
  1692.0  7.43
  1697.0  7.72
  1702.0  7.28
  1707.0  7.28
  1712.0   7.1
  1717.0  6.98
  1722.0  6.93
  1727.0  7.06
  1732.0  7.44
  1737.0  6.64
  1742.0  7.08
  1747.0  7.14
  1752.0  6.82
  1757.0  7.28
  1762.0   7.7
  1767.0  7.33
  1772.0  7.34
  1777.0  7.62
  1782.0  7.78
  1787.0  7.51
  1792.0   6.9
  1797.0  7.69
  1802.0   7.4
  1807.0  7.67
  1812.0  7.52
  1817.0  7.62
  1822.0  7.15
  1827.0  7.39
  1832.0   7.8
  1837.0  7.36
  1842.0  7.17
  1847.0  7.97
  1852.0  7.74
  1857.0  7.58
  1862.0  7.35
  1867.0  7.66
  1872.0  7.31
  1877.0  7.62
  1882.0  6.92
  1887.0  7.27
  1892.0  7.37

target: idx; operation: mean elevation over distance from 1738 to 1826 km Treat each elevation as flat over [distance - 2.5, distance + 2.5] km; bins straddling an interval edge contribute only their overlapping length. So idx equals 7.37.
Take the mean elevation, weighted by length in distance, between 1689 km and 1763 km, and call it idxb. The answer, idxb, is 7.19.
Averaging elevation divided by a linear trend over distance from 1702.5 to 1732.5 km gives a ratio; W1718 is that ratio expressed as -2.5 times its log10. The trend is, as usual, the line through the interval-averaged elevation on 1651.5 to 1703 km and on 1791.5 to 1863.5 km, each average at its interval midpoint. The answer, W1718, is 0.050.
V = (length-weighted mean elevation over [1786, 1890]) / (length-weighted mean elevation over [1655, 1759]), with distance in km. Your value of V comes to 1.0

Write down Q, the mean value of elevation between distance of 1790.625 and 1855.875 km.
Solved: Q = 7.5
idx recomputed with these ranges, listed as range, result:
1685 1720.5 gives 7.44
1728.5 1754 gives 7.03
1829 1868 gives 7.57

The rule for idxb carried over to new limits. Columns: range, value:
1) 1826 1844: 7.44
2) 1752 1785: 7.46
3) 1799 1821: 7.53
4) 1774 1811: 7.51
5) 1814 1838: 7.47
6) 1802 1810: 7.58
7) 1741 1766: 7.22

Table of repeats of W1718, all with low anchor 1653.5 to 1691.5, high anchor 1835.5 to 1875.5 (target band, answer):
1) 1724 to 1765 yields 0.05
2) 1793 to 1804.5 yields 0.01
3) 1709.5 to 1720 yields 0.07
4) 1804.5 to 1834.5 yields 0.00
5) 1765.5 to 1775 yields 0.02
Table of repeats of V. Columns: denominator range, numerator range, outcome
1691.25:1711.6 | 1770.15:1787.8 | 1.02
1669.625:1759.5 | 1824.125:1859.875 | 1.03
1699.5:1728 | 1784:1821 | 1.05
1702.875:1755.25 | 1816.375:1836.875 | 1.06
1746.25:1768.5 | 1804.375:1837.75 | 1.03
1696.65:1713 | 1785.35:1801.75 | 1.01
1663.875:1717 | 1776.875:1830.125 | 0.99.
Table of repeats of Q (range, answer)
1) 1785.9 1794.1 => 7.17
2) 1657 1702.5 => 7.56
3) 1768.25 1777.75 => 7.43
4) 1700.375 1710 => 7.27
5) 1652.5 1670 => 6.81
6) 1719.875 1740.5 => 7.02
